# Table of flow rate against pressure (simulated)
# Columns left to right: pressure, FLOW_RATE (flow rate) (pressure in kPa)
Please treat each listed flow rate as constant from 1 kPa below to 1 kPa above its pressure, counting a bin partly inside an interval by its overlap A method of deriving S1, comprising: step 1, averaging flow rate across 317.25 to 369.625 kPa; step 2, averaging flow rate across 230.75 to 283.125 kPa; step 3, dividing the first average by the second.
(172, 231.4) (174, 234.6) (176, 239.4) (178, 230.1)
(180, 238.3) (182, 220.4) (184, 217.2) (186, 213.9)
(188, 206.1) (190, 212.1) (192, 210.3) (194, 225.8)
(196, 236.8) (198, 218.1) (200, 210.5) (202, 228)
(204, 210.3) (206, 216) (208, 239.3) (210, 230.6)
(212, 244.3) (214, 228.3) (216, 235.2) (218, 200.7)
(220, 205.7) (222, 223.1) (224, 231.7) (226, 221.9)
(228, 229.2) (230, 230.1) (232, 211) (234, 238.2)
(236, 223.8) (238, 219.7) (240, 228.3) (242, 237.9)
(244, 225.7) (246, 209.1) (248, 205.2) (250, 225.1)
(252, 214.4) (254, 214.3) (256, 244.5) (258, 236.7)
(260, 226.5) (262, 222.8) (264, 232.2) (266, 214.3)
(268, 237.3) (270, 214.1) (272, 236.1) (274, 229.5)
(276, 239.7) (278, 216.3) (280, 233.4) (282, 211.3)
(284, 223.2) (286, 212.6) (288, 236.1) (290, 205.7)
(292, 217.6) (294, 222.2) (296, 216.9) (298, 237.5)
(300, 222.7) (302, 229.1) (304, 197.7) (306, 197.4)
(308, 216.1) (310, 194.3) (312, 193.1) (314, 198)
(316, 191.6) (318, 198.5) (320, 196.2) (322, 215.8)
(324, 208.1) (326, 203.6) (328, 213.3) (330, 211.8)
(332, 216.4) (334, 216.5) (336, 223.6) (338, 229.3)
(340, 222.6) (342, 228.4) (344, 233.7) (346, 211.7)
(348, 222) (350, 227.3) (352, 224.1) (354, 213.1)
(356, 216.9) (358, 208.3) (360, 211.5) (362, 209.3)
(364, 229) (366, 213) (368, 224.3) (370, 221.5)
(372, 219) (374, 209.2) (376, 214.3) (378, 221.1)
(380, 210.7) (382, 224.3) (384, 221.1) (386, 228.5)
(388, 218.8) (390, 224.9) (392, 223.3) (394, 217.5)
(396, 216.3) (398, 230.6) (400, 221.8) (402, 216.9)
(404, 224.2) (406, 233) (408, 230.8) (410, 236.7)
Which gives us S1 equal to 1.0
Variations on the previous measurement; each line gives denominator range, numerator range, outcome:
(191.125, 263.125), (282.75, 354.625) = 0.96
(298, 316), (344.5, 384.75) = 1.05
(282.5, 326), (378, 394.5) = 1.05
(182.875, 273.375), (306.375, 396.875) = 0.96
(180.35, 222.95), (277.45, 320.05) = 0.96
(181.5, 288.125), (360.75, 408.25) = 0.99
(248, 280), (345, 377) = 0.96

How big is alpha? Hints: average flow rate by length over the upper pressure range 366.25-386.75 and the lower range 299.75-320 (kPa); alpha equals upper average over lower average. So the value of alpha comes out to 1.08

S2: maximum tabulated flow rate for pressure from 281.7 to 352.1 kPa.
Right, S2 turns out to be 237.5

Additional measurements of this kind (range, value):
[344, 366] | 233.7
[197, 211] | 239.3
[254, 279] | 244.5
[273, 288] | 239.7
